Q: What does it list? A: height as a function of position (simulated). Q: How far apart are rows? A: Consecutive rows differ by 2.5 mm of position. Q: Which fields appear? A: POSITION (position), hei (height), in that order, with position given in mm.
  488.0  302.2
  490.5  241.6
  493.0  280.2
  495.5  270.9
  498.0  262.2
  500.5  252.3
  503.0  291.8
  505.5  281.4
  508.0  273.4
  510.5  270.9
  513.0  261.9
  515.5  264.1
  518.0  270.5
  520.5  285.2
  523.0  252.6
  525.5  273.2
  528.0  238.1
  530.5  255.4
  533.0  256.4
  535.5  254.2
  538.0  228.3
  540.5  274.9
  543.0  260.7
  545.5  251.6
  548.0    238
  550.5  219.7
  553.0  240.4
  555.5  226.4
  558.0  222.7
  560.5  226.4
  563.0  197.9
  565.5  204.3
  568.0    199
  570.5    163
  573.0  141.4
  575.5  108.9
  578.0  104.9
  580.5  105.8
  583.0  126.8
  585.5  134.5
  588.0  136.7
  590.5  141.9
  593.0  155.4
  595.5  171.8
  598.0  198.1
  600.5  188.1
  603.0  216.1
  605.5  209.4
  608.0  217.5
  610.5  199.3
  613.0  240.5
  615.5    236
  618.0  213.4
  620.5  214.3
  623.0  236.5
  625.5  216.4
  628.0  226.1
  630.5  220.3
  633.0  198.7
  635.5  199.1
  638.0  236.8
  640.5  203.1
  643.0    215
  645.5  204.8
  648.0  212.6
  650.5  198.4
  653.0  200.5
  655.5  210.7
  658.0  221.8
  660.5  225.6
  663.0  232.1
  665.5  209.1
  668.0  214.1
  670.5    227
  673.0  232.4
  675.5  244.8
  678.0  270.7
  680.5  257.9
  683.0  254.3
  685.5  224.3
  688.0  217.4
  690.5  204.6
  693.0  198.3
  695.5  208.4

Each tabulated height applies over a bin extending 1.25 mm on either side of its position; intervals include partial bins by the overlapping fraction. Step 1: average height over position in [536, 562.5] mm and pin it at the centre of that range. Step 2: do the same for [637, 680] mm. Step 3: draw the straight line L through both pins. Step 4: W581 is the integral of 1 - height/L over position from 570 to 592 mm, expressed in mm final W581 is 9.9 mm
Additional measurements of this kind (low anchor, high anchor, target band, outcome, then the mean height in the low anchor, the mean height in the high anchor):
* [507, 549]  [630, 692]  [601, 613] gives 1.2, 259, 221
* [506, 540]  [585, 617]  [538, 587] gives 7.5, 261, 190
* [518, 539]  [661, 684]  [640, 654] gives 2.0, 257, 237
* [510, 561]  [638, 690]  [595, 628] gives 3.0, 251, 224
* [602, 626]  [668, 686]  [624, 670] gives 3.6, 220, 243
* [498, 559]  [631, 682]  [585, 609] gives 6.0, 256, 221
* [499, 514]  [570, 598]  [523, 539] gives -1.5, 272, 138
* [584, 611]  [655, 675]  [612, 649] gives -3.5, 178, 223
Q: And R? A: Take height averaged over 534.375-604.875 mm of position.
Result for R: 191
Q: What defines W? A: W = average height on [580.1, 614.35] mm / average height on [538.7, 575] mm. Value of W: 0.81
